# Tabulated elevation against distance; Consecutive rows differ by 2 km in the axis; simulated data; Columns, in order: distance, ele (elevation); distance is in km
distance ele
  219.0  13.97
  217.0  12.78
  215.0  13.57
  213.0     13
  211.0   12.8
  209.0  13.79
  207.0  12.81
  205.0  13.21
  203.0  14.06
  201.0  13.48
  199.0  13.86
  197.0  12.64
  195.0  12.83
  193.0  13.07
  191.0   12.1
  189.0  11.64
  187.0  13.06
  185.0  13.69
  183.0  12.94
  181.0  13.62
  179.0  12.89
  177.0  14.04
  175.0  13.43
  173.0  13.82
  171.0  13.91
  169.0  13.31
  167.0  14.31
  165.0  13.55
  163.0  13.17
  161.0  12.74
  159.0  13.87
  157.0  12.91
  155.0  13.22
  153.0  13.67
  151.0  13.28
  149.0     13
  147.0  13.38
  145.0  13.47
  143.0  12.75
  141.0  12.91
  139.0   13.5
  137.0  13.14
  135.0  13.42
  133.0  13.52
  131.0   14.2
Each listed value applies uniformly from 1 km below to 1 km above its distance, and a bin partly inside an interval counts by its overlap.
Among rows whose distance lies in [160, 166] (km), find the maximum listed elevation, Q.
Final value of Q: 13.55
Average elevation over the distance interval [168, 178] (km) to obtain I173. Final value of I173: 13.7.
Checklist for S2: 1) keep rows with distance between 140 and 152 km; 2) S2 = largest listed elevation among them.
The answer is 13.47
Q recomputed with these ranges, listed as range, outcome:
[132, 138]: 13.52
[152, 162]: 13.87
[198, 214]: 14.06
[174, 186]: 14.04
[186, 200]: 13.86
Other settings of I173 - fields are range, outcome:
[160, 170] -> 13.4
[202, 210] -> 13.5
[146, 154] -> 13.3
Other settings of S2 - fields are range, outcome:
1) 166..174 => 14.31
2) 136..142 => 13.5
